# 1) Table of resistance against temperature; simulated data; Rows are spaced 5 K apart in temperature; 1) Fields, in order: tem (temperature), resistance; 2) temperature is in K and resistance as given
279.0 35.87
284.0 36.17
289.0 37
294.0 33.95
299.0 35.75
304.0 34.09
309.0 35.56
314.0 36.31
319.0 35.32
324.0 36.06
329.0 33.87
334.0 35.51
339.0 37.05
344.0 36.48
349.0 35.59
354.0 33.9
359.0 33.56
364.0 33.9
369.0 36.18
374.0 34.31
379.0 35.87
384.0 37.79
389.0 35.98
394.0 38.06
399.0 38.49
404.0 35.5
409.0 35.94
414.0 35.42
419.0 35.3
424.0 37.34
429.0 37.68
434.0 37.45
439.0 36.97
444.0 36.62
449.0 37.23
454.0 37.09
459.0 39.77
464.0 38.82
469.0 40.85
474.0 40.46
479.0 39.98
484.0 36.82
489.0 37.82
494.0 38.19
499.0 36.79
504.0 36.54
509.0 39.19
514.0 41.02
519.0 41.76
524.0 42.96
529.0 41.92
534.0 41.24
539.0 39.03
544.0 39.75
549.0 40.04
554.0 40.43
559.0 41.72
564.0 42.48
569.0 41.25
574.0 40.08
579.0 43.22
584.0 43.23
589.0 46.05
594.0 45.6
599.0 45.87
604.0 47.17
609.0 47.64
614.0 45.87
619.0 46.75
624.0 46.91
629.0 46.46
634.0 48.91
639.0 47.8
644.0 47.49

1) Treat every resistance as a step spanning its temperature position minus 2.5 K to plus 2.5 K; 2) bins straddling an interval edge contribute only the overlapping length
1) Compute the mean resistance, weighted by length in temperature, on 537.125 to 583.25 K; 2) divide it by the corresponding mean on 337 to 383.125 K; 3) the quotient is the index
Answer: 1.16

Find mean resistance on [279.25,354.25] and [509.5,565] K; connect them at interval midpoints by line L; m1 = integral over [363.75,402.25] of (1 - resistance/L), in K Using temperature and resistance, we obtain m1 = 0.8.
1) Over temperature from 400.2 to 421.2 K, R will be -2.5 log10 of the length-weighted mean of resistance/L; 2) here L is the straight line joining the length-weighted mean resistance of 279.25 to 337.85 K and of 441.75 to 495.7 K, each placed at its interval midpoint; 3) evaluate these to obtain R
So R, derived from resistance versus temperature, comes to 0.05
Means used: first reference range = 35.5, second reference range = 38.5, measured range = 35.7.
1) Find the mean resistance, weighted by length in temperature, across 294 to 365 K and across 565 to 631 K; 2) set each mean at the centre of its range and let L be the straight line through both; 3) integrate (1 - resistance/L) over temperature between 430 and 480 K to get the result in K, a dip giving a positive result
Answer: 1.7 K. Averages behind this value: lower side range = 35.2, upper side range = 45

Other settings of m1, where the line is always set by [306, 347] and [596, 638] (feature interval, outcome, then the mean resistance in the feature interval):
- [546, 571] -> 2.0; 41.2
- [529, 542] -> 1.0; 40.5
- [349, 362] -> 1.0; 34.1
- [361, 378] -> 1.2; 34.9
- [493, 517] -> 2.4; 38.4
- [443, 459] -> 1.2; 37.4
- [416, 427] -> 0.9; 36.3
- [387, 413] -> 1.2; 36.7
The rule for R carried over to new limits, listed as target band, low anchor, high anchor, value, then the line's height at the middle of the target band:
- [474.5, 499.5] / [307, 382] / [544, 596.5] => 0.04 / 39.7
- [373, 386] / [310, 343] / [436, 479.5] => 0.02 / 36.9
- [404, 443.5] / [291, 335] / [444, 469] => 0.03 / 37.6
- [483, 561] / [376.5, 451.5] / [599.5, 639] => 0.07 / 42.2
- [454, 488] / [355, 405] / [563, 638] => 0.02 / 39.8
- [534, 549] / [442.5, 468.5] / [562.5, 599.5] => 0.05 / 41.7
